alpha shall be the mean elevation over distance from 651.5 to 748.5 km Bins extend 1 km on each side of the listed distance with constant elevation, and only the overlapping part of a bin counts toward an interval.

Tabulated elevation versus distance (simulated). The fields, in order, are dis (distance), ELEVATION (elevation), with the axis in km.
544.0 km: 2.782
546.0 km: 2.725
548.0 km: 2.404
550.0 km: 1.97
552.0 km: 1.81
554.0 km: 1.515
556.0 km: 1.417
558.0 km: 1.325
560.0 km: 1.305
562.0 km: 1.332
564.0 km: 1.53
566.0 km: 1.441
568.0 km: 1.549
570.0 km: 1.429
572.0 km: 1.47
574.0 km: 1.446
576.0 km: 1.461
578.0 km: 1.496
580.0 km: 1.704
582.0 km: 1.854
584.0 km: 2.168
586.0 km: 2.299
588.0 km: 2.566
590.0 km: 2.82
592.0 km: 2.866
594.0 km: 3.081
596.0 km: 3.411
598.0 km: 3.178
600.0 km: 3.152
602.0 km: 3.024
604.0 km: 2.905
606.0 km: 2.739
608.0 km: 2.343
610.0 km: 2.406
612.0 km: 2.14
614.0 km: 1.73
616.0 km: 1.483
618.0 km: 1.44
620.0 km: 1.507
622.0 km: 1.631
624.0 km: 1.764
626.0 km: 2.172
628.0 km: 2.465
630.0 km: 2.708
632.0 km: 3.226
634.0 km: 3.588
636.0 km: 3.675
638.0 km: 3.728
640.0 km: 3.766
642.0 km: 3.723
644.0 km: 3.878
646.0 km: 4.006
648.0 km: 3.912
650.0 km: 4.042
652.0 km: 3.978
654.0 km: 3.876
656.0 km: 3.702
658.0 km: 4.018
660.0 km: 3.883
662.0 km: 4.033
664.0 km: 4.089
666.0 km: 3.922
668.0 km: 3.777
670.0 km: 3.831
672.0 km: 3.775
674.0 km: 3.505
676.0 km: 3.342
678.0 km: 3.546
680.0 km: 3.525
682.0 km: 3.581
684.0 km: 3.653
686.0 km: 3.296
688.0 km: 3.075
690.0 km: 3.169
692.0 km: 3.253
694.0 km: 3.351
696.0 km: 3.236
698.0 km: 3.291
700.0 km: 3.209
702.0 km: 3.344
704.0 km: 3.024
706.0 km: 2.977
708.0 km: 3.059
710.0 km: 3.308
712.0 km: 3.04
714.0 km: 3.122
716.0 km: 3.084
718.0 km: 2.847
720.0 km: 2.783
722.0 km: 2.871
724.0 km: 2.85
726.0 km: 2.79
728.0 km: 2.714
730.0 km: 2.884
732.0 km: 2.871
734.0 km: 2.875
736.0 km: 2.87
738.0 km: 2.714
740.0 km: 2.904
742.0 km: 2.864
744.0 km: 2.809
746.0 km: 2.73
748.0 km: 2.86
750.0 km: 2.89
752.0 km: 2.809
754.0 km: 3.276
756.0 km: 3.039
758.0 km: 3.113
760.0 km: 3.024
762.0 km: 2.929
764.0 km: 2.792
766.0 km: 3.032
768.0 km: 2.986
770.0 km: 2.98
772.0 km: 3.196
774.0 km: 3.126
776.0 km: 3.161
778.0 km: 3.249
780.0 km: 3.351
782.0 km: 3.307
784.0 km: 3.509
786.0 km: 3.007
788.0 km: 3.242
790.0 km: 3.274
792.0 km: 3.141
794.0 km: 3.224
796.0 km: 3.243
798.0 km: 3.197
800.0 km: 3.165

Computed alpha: 3.27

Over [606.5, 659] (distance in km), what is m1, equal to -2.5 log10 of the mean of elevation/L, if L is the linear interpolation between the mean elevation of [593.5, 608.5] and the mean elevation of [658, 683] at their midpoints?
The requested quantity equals 0.14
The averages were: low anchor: 3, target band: 2.96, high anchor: 3.75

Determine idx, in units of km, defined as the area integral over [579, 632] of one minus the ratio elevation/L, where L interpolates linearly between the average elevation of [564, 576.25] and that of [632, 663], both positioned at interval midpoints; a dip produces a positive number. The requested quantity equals 1.3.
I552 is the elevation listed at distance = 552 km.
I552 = 1.81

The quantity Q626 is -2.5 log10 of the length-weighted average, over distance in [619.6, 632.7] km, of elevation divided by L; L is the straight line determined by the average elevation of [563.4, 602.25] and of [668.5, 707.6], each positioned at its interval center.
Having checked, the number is 0.21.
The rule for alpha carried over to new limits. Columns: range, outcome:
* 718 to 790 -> 2.99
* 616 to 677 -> 3.33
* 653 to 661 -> 3.87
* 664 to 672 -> 3.87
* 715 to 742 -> 2.85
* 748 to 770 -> 2.98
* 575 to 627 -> 2.28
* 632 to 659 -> 3.82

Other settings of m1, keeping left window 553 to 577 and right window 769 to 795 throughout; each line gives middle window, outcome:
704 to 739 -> -0.08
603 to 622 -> -0.14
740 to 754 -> 0.02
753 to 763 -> -0.02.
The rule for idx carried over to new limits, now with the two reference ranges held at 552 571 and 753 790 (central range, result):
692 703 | -3.2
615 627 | 1.6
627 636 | -4.7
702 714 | -2.2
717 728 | -0.3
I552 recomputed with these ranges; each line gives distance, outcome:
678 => 3.546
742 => 2.864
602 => 3.024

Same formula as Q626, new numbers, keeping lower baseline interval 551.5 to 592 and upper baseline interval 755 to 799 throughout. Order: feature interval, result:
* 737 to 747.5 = 0.04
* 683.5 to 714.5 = -0.23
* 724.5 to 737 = 0.00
